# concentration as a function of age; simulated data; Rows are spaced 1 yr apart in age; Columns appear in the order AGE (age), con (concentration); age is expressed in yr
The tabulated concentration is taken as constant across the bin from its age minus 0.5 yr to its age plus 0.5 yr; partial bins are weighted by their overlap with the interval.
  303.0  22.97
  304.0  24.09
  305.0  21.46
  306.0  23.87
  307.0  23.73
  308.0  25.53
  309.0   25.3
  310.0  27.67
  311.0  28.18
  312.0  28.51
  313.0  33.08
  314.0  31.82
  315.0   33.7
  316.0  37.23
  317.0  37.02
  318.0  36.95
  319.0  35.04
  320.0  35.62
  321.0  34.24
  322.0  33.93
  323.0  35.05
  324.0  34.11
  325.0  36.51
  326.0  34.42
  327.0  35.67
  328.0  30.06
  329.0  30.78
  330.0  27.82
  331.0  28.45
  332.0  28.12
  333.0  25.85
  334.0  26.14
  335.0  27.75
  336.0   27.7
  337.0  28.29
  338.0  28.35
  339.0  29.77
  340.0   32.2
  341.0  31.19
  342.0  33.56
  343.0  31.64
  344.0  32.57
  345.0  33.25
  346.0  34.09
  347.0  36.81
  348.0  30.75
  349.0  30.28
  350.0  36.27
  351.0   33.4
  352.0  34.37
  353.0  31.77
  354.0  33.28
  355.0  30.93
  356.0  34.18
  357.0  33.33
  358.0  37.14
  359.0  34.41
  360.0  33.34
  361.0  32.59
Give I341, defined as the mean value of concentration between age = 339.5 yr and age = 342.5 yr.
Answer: 32.3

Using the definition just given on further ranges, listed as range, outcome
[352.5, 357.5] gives 32.7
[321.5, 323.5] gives 34.5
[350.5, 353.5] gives 33.2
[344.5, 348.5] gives 33.7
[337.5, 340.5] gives 30.1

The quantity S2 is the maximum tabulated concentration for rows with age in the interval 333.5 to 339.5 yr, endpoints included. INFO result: 29.77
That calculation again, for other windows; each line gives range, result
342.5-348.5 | 36.81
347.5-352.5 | 36.27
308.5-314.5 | 33.08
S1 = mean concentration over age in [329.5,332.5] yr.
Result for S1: 28.1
